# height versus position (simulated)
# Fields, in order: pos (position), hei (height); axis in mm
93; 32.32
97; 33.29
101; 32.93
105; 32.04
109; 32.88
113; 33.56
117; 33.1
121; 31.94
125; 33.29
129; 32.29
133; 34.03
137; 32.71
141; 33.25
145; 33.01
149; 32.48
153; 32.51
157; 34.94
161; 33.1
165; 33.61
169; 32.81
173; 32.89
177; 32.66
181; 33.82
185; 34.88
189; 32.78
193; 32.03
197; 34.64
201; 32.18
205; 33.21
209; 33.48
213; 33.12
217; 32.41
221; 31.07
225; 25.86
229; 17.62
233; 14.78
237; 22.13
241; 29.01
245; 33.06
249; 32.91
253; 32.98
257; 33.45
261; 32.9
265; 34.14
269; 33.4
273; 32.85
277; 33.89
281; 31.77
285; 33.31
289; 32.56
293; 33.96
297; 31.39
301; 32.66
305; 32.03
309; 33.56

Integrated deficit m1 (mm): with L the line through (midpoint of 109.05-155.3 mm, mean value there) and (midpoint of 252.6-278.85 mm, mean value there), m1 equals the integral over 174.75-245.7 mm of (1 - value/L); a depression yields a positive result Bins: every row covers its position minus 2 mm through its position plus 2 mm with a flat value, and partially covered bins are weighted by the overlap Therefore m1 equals 7.1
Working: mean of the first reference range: 32.9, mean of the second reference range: 33.4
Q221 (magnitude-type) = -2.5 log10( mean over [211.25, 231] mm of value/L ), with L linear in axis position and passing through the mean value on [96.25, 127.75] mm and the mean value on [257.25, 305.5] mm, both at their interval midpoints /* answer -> 0.18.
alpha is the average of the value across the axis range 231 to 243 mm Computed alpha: 22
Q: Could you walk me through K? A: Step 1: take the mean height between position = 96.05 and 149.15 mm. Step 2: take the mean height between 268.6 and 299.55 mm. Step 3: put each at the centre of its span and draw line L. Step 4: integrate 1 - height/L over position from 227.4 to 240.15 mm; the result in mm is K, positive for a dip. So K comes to 5.3 mm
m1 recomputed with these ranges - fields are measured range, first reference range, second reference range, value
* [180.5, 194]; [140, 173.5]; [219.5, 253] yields -1.3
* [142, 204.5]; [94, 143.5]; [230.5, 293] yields -2.1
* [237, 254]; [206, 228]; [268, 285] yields 0.5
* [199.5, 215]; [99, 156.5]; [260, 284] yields 0.0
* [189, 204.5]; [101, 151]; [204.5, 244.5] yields -2.2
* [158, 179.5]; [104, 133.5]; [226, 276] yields -1.1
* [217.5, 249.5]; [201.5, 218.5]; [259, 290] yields 7.0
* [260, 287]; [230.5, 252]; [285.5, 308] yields -2.9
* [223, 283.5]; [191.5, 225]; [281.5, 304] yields 5.8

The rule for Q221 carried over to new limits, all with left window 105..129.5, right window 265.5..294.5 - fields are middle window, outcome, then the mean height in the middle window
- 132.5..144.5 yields -0.01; 33.2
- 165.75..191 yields -0.01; 33.3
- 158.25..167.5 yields -0.02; 33.5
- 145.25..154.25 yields 0.01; 32.6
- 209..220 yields 0.01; 32.7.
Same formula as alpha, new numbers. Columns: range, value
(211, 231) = 28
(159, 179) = 33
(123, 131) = 32.8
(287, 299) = 32.6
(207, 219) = 33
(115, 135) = 32.9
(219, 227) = 28.5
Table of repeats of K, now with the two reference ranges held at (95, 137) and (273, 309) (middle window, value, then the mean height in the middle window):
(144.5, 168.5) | -0.3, 33.3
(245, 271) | -0.4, 33.3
